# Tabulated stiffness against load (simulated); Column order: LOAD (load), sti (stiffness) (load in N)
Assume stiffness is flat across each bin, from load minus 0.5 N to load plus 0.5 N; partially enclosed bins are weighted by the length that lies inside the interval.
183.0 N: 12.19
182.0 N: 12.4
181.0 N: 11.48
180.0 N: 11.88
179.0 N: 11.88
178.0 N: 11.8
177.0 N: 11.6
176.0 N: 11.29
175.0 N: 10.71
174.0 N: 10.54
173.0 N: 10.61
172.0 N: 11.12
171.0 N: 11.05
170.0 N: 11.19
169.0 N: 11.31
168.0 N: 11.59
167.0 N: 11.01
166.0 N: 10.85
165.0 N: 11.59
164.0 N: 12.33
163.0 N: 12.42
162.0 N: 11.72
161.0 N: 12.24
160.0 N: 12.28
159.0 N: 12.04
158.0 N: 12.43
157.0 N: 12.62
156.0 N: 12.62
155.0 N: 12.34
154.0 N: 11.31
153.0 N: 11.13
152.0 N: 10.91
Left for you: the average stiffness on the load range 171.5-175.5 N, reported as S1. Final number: 10.7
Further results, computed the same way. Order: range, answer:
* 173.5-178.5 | 11.2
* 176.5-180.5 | 11.8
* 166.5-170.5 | 11.3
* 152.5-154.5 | 11.2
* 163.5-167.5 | 11.4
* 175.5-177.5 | 11.4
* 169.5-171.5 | 11.1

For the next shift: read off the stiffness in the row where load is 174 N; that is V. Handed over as 10.54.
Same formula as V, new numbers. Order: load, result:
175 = 10.71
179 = 11.88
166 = 10.85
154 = 11.31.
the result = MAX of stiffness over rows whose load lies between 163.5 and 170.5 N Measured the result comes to 12.33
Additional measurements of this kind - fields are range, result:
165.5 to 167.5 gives 11.01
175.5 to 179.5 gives 11.88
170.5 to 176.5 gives 11.29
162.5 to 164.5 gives 12.42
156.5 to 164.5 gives 12.62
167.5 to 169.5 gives 11.59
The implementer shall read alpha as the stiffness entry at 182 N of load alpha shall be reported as 12.4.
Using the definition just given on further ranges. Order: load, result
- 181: 11.48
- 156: 12.62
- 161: 12.24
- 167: 11.01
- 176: 11.29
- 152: 10.91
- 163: 12.42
